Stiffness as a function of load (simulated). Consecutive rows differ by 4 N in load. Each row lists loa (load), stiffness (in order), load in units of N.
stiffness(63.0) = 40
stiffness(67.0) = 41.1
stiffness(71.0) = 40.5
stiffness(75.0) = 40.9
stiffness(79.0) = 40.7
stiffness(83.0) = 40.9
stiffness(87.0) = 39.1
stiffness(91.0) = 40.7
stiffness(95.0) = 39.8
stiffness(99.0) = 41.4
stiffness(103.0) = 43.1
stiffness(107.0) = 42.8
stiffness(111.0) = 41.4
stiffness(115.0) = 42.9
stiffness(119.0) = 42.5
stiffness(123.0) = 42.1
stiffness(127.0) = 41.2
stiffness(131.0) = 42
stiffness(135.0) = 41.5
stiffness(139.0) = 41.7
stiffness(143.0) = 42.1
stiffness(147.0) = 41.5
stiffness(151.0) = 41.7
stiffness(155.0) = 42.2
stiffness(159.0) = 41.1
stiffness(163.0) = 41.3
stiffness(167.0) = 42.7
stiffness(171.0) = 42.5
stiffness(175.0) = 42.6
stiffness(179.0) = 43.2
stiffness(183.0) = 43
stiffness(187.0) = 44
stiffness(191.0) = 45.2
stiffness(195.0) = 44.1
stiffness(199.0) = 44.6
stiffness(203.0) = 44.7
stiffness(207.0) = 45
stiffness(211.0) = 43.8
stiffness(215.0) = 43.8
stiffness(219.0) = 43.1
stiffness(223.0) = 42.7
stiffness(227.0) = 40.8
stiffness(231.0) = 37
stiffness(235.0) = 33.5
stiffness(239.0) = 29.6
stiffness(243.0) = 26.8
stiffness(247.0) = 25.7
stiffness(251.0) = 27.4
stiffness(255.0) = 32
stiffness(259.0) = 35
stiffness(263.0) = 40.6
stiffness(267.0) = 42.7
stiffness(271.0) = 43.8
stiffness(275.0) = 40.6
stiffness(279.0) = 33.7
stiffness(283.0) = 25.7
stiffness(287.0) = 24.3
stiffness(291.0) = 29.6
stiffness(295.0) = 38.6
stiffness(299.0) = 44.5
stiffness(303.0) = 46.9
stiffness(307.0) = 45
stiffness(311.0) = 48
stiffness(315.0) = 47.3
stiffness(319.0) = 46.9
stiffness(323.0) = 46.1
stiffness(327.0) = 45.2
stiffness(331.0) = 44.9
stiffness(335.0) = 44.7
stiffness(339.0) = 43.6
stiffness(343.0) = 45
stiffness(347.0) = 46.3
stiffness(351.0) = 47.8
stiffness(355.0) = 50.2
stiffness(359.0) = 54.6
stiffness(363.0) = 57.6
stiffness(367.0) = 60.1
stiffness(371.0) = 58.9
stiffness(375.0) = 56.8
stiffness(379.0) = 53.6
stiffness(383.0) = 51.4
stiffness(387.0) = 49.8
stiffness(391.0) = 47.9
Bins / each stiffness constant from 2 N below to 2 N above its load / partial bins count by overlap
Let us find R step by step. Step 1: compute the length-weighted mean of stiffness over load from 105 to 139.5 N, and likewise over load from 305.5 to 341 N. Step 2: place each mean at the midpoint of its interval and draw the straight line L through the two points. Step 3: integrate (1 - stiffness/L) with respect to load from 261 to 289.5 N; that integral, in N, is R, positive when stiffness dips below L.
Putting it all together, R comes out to 5.7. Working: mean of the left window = 42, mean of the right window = 45.8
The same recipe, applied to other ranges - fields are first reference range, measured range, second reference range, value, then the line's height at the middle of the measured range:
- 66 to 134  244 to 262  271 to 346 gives 4.7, 41.3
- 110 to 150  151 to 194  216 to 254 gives -4.4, 38.8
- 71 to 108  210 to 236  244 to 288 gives -3.8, 35.6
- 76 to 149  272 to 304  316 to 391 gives 8.3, 47.8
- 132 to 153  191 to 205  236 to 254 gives -4.2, 34.3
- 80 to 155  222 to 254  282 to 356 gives 7.3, 42.3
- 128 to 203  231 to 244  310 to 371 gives 4.0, 45.2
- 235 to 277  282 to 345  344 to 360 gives 2.1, 43.2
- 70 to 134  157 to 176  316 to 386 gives 0.7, 43.7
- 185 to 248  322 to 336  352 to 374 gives 1.9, 52.2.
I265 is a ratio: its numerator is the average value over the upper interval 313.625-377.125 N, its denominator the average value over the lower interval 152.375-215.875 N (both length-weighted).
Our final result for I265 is 1.15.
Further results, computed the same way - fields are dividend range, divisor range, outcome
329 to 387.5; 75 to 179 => 1.22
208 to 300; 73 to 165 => 0.86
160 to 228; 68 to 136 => 1.05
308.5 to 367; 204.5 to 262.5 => 1.32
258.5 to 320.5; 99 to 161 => 0.94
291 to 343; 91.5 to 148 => 1.06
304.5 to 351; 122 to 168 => 1.10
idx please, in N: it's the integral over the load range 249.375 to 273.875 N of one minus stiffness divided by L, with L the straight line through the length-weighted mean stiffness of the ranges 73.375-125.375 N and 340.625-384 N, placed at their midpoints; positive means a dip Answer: 5.7 N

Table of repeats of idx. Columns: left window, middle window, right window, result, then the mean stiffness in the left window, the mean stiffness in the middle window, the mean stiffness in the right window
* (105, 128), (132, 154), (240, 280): -0.5 N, 42.2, 41.7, 34.7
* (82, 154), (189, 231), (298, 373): 1.0 N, 41.6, 43.5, 48.7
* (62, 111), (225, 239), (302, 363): 2.7 N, 41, 36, 47.2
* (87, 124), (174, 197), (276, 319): -1.8 N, 41.7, 43.7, 38.8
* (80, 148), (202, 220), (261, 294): -3.0 N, 41.6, 44.1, 35.2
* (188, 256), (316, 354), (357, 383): 4.7 N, 38.4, 45.8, 56.5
